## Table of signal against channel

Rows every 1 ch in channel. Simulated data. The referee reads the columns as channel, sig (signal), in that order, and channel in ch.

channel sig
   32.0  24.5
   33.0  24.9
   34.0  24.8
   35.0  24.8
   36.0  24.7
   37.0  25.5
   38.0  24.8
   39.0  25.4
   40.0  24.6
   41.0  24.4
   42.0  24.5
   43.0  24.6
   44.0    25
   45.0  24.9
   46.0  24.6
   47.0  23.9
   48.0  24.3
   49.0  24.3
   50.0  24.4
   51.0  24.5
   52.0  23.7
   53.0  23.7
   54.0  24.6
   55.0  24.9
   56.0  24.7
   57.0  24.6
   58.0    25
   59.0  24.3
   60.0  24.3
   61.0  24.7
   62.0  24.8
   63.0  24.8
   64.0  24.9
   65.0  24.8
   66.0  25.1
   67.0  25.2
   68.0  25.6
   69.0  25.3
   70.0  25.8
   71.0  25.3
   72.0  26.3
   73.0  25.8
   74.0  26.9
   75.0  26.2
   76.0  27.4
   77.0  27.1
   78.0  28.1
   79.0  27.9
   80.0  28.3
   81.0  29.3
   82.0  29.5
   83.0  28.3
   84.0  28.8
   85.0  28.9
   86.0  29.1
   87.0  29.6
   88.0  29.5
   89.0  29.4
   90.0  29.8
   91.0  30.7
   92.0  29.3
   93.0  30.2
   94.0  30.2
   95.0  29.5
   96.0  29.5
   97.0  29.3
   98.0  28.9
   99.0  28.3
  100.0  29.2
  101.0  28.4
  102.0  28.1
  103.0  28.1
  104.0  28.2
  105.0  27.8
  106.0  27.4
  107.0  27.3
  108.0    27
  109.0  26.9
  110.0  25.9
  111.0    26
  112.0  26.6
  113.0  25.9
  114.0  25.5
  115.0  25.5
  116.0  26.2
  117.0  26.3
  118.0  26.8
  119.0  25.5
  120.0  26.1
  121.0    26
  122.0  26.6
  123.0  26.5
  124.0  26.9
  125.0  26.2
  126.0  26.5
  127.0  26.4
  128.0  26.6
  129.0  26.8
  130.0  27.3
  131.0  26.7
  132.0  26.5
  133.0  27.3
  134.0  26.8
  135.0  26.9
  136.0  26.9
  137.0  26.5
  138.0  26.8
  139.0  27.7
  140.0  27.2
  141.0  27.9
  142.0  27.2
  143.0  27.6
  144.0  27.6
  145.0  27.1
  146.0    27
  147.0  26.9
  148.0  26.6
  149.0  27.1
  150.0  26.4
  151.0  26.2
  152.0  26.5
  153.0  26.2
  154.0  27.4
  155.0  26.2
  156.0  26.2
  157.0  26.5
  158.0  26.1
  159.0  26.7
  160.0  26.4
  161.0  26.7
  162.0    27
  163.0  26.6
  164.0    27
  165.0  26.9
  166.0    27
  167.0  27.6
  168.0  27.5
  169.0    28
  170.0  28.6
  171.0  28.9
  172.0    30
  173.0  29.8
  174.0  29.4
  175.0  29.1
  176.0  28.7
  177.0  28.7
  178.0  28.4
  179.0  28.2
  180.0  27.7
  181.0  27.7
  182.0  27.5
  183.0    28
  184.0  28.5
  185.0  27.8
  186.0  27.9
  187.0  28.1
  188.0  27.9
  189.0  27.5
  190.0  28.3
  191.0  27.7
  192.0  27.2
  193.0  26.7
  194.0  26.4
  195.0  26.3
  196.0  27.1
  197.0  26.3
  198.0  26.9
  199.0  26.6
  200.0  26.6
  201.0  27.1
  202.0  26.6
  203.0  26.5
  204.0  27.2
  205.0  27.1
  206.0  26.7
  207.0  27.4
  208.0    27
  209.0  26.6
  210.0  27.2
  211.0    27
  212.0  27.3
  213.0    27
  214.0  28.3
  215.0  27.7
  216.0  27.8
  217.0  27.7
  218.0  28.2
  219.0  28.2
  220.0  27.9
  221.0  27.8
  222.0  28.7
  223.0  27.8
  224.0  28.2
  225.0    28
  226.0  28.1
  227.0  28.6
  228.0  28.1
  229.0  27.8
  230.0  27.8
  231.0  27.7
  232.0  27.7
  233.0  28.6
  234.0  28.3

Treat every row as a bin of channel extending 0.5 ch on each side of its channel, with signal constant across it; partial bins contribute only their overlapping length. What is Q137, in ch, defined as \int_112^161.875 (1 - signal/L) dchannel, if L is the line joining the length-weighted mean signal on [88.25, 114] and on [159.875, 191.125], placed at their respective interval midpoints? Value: 2.6 ch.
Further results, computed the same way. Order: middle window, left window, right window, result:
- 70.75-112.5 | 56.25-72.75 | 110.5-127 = -4.2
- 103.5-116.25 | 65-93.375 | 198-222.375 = 0.5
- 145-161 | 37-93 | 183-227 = 0.2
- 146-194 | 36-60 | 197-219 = -1.7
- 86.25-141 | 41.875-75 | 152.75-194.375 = -2.7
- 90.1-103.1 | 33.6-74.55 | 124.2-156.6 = -1.7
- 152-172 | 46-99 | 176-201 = 0.2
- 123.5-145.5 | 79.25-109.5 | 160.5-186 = 1.1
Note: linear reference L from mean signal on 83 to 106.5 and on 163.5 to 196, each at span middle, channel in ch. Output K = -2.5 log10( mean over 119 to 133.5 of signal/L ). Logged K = 0.082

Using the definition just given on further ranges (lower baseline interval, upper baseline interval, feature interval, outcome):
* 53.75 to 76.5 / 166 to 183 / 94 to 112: -0.07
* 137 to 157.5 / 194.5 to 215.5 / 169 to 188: -0.06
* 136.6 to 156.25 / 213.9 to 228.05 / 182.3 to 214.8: 0.02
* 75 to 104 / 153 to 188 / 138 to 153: 0.04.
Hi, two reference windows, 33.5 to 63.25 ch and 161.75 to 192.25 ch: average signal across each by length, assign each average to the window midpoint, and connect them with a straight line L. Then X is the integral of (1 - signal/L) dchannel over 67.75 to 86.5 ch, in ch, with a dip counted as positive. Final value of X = -1.5 ch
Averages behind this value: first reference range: 24.6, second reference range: 28.1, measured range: 27.4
